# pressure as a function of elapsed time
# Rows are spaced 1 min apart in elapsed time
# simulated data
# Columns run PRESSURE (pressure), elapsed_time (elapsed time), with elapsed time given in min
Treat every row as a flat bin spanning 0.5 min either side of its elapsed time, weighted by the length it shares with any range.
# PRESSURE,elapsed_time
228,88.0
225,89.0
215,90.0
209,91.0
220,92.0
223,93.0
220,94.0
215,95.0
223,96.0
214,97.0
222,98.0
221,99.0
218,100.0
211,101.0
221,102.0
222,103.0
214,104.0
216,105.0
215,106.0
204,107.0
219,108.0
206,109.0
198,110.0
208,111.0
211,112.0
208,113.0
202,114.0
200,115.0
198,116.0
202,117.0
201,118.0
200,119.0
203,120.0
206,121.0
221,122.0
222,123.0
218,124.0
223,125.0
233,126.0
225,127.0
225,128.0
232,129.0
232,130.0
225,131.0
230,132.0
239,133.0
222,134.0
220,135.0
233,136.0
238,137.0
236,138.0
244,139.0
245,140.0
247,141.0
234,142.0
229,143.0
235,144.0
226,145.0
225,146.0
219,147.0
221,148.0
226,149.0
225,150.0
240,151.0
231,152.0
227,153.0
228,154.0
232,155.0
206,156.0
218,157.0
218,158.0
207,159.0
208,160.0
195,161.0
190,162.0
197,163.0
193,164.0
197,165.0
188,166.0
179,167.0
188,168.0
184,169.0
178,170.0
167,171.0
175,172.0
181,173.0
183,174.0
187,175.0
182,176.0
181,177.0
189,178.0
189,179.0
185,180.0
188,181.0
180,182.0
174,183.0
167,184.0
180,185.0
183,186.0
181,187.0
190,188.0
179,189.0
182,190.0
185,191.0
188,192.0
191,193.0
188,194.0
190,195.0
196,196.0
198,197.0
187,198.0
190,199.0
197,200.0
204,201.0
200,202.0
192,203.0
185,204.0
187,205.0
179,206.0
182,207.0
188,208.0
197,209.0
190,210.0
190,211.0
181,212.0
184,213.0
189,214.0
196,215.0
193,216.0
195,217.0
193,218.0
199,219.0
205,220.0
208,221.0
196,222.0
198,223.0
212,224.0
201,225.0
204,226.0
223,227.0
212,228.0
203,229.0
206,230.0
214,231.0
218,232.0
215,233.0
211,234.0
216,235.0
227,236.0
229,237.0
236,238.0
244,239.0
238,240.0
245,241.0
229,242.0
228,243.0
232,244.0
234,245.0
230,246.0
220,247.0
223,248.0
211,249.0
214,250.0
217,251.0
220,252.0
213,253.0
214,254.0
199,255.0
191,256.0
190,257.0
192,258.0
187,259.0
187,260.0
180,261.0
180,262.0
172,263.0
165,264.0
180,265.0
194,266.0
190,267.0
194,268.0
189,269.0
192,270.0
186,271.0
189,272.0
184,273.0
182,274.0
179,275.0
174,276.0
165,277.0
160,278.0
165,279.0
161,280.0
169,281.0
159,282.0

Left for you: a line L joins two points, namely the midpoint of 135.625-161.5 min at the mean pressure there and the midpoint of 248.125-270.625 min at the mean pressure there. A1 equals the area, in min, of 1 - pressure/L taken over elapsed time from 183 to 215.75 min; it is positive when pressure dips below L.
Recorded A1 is 3.71 min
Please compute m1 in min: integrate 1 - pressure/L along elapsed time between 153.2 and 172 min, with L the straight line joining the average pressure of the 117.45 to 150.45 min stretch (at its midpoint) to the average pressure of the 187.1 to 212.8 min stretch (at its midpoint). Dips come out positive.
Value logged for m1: 1.07 min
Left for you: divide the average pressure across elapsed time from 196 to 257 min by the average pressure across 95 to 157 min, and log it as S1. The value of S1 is 0.94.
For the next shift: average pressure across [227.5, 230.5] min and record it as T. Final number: 207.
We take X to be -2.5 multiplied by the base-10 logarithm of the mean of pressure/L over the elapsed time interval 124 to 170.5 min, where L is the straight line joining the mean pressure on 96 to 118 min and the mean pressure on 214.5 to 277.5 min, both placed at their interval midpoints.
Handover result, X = -0.052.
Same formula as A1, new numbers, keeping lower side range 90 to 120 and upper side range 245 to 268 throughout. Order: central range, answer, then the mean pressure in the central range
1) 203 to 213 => 0.8 min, 187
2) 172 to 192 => 2.2 min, 182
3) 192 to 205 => 0.7 min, 193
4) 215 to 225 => 0.1 min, 200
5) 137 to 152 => -1.7 min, 232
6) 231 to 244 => -1.7 min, 228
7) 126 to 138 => -1.2 min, 230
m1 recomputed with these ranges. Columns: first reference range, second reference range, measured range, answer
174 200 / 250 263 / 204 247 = -3.7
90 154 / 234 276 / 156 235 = 7.1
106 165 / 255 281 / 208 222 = 0.2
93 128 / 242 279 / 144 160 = -1.1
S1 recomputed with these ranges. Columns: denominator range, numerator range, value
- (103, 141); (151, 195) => 0.88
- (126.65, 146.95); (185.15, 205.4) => 0.82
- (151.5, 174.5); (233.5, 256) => 1.12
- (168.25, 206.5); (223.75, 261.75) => 1.16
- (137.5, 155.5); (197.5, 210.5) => 0.82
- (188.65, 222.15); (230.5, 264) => 1.11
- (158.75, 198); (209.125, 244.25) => 1.13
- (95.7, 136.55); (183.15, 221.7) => 0.88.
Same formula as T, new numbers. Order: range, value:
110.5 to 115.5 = 206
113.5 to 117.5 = 200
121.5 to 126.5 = 223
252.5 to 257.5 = 201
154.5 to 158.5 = 218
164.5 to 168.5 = 188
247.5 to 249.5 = 217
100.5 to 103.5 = 218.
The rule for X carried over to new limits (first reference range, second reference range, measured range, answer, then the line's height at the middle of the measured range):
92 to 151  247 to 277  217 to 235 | -0.04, 200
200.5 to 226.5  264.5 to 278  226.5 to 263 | -0.14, 188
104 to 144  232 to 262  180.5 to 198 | 0.18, 218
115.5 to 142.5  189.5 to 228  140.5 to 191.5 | 0.06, 210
